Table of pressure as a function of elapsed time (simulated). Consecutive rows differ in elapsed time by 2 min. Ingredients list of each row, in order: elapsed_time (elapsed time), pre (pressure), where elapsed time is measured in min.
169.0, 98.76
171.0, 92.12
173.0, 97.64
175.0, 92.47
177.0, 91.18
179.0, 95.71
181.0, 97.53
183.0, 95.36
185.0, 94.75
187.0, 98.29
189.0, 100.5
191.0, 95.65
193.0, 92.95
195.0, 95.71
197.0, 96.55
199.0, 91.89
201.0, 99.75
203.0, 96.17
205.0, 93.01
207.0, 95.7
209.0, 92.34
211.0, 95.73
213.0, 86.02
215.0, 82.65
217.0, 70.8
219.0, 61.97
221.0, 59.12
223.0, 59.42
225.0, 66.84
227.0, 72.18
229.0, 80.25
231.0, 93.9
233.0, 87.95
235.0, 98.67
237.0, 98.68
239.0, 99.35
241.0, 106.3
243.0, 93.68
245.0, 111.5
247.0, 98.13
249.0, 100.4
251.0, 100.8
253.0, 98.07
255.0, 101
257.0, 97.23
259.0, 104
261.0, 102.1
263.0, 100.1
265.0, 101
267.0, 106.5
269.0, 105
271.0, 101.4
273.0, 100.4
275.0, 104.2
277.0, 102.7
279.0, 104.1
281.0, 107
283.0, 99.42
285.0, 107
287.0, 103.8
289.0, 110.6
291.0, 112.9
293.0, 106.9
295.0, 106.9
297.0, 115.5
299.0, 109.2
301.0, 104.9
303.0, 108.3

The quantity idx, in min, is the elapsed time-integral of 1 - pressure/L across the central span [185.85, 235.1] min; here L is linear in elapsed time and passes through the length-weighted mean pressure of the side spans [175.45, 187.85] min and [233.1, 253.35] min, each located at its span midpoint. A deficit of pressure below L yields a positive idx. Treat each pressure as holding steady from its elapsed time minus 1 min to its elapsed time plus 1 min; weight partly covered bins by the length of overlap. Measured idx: 5.59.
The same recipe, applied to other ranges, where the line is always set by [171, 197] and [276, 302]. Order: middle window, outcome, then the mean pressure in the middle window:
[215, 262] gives 5.62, 89.5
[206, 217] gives 1.10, 88.7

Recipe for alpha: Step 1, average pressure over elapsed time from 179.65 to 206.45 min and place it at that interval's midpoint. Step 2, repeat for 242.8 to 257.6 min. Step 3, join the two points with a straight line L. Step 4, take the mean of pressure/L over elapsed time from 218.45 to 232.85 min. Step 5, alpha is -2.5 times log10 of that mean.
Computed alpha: 0.34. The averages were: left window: 96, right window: 101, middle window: 71.8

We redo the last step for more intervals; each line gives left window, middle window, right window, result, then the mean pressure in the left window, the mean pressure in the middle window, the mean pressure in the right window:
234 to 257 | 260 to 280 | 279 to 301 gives 0.02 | 100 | 103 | 108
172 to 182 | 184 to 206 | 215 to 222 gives -0.16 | 94.9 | 95.9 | 66.6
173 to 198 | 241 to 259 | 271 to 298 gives 0.02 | 95.6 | 101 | 106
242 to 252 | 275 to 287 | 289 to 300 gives 0.04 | 101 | 104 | 110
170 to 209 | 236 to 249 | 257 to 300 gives 0.00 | 95.3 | 101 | 105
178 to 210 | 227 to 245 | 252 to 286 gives 0.06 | 95.7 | 94.5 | 102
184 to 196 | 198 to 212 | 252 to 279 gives 0.03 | 96.3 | 94.9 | 102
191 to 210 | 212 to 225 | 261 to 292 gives 0.36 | 94.9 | 69.8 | 104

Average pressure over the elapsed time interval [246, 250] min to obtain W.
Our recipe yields 99.3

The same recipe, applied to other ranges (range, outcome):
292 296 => 107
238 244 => 99.8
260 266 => 101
